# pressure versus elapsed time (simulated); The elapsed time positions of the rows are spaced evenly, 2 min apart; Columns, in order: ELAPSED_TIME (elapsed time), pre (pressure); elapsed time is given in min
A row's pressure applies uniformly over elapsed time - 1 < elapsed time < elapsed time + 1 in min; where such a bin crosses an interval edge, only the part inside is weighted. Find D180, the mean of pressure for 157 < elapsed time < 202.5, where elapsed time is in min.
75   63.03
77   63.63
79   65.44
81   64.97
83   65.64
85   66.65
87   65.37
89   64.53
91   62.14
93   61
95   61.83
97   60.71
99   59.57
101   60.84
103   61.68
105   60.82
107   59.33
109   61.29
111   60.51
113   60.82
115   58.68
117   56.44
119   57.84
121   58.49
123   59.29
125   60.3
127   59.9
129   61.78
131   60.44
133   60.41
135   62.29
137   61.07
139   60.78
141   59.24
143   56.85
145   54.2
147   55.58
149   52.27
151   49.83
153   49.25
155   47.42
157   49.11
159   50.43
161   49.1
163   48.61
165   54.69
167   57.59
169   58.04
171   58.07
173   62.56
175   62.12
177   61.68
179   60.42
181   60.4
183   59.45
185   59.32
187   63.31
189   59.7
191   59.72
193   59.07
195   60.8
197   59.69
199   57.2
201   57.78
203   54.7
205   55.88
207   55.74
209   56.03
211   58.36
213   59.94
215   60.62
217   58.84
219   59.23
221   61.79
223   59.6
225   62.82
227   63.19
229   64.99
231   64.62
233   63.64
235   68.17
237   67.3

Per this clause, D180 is 57.9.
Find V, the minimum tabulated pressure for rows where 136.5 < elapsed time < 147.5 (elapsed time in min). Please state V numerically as 54.2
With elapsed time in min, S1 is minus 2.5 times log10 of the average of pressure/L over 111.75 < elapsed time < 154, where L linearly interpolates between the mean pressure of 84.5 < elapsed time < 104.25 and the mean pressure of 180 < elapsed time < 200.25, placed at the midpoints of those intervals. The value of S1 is 0.06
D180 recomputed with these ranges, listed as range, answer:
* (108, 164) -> 56.5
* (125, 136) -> 60.9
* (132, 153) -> 56.9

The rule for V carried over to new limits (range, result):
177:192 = 59.32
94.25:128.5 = 56.44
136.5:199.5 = 47.42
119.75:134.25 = 58.49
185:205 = 54.7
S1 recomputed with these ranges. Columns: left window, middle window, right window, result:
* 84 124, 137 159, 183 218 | 0.12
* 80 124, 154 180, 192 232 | 0.09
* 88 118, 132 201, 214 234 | 0.08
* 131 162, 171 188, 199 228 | -0.08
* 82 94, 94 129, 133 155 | 0.01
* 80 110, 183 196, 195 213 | -0.04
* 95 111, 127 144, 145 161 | -0.12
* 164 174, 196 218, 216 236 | 0.06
